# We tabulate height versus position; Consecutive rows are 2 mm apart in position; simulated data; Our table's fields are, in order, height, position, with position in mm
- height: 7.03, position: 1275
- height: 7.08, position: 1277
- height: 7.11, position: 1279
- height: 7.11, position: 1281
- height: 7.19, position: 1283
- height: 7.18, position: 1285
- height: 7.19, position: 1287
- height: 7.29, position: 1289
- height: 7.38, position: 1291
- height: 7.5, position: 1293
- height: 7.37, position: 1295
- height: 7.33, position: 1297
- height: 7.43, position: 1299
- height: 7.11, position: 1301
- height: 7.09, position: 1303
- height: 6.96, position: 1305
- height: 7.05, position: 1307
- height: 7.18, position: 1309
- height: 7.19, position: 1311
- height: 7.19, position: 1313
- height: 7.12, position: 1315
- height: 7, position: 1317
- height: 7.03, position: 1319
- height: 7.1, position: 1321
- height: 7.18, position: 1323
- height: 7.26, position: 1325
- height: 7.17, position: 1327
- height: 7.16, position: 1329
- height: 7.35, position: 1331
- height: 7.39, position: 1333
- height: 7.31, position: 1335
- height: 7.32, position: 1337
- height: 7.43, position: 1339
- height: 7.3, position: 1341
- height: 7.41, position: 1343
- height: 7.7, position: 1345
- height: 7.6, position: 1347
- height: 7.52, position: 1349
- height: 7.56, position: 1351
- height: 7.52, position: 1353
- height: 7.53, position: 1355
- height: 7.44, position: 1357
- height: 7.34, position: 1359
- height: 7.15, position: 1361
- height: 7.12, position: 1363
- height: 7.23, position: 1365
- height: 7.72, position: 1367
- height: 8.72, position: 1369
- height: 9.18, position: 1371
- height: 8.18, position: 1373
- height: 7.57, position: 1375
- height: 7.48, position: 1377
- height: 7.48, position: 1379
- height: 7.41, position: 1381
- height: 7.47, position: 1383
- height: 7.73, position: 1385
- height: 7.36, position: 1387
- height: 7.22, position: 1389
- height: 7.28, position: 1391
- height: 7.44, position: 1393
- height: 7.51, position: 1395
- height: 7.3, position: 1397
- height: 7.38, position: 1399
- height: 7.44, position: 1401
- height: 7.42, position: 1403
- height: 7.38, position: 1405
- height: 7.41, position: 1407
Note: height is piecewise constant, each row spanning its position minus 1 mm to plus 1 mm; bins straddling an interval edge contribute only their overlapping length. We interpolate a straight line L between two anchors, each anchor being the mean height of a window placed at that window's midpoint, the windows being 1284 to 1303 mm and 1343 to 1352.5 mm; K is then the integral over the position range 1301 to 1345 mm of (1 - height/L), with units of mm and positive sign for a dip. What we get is 1.41 mm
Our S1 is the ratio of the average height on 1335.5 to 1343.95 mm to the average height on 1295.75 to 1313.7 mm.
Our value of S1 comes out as 1.03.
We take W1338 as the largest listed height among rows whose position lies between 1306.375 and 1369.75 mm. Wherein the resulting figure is 8.72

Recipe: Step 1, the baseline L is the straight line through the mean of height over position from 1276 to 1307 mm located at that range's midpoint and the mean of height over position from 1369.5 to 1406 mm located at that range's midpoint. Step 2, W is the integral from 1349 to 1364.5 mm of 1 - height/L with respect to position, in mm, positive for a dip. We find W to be 0.2 mm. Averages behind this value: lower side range 7.22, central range 7.38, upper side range 7.58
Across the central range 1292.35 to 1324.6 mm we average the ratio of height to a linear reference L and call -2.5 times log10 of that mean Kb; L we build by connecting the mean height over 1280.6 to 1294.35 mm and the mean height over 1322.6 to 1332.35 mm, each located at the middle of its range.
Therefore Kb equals 0.01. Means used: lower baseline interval 7.27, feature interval 7.17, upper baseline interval 7.23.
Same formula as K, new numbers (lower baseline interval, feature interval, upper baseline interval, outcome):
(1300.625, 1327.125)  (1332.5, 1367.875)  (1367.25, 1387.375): 0.6 mm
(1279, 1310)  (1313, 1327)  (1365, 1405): 0.4 mm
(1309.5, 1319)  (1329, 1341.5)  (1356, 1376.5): 0.1 mm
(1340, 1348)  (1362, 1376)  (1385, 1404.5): -1.0 mm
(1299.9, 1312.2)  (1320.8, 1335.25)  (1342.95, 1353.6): 0.2 mm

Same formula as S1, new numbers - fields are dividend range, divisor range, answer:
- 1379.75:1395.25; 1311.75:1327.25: 1.04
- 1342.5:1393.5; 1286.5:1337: 1.05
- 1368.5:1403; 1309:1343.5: 1.06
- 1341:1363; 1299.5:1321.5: 1.05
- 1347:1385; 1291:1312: 1.06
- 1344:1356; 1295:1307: 1.05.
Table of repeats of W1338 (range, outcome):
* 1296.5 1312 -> 7.43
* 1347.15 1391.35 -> 9.18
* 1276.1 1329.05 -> 7.5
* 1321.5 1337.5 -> 7.39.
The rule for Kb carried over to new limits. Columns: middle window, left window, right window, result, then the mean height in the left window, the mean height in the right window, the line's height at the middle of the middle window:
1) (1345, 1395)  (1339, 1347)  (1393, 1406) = -0.02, 7.48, 7.41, 7.45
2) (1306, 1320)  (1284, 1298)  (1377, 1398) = 0.04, 7.32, 7.42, 7.34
